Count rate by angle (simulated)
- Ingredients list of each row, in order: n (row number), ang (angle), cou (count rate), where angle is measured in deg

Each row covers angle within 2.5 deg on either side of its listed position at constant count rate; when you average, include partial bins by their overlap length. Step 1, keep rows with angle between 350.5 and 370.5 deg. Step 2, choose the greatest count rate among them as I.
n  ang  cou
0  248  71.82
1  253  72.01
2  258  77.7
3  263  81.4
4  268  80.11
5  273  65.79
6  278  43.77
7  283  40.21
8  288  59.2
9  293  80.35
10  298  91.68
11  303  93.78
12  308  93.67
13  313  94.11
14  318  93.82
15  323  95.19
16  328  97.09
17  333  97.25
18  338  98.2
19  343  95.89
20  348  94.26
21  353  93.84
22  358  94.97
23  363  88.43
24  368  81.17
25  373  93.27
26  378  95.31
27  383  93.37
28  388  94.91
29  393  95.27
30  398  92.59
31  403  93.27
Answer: 94.97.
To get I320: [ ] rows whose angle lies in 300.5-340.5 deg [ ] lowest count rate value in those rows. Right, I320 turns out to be 93.67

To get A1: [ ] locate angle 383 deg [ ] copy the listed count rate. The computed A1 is 93.37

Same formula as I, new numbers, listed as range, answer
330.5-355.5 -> 98.2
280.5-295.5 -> 80.35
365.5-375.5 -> 93.27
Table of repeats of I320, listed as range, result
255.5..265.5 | 77.7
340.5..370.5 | 81.17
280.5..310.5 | 40.21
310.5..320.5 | 93.82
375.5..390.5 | 93.37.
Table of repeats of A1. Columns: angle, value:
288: 59.2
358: 94.97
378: 95.31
